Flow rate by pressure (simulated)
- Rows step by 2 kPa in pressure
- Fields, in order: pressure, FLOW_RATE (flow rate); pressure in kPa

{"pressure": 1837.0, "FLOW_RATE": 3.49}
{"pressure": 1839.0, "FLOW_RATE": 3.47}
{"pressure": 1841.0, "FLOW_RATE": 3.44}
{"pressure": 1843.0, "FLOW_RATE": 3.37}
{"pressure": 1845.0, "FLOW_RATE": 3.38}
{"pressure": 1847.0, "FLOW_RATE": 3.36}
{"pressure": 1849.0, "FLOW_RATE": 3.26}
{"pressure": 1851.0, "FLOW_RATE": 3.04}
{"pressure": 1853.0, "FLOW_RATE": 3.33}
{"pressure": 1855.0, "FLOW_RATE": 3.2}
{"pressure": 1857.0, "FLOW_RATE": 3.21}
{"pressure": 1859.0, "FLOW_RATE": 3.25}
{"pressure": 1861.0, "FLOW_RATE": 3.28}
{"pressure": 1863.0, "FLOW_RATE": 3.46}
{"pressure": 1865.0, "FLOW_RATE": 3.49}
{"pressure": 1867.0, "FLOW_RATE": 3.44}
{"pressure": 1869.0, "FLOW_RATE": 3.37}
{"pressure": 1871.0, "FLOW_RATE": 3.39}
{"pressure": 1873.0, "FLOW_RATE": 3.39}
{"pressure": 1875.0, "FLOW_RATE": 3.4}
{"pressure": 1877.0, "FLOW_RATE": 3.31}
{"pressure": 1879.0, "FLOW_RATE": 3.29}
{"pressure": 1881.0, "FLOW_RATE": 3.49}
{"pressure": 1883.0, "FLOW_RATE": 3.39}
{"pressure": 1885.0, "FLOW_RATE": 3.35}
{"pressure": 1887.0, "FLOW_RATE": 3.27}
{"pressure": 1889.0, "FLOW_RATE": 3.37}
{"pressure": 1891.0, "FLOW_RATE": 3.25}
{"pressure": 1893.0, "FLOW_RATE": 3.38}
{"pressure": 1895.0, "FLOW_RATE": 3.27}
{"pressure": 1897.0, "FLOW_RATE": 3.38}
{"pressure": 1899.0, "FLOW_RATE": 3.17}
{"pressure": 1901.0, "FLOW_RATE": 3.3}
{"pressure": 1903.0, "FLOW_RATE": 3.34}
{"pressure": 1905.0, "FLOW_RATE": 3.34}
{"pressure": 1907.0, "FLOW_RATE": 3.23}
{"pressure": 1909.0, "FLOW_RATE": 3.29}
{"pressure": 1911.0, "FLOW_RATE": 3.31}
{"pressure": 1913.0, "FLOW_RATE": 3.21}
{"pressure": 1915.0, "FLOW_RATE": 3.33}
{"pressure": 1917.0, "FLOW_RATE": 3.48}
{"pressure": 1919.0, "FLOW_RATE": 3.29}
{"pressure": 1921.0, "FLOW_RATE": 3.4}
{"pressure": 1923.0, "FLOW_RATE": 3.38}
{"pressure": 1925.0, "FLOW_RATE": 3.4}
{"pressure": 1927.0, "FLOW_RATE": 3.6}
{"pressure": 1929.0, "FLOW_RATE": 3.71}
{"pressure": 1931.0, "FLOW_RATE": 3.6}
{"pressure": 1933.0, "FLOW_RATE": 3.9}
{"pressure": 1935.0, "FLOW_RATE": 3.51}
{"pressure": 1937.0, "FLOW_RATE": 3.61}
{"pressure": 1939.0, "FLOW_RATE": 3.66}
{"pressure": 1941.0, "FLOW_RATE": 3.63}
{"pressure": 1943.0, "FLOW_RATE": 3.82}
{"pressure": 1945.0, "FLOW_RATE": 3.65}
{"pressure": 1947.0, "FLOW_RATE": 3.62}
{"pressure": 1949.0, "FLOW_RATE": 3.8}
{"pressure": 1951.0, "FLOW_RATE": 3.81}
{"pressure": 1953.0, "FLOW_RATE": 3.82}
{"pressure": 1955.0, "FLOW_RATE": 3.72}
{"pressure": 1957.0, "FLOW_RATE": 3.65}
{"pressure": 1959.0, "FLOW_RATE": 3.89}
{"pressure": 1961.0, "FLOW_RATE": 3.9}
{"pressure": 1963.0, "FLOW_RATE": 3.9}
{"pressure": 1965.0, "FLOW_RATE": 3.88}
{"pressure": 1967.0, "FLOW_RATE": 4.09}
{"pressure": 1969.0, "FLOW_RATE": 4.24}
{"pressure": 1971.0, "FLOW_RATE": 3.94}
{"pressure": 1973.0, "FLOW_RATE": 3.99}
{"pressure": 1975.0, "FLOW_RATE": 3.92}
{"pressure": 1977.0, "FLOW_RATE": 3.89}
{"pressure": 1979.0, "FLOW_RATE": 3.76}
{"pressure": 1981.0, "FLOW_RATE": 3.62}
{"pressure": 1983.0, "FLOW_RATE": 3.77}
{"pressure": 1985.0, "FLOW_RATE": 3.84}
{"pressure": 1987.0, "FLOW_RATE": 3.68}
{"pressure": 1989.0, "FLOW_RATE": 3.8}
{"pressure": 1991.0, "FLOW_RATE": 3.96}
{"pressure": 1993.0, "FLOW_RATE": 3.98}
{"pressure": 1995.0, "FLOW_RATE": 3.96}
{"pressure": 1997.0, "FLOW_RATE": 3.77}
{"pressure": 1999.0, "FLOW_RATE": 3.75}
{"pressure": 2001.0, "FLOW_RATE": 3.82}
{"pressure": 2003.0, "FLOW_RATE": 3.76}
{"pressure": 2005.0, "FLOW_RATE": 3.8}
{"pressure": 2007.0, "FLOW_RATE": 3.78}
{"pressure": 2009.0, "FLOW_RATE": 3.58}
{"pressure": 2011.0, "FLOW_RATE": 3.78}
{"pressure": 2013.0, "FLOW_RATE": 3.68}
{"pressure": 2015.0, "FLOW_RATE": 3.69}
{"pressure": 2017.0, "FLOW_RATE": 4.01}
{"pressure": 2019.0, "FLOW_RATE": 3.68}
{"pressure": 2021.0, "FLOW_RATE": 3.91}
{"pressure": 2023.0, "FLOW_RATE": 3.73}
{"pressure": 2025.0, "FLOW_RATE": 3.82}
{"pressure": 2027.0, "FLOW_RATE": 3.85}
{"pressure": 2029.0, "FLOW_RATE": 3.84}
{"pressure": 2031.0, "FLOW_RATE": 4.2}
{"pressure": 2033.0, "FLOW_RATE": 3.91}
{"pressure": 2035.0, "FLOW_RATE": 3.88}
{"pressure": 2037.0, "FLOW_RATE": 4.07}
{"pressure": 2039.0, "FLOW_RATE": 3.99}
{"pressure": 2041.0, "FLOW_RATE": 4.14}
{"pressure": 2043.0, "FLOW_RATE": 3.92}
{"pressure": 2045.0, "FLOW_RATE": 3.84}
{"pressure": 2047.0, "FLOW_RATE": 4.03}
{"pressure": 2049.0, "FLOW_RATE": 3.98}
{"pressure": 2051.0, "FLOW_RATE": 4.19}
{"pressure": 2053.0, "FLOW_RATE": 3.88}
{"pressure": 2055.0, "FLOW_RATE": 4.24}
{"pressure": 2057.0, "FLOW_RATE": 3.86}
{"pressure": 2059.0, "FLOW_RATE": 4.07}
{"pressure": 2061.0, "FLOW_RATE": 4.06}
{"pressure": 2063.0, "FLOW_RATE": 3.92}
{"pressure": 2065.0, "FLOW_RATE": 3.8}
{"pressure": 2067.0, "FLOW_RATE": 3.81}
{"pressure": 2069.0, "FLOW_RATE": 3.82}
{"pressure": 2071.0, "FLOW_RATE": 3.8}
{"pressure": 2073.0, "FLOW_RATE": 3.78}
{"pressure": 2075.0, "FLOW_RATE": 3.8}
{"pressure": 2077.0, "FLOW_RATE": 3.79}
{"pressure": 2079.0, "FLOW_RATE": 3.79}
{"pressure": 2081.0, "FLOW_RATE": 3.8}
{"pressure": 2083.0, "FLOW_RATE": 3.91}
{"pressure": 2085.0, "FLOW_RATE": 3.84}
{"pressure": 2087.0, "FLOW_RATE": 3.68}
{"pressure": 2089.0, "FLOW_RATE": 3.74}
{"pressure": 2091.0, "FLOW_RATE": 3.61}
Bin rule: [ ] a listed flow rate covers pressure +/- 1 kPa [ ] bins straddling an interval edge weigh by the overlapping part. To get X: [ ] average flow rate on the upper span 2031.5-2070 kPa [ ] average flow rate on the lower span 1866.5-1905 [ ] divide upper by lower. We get 1.19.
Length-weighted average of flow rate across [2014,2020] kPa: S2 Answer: 3.79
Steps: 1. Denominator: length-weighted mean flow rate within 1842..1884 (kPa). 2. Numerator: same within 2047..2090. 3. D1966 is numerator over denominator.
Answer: 1.16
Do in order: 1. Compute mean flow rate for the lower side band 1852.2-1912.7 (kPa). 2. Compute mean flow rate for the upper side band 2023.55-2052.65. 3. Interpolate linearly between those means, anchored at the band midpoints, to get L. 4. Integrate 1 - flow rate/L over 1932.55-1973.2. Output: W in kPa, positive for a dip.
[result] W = -2.1 kPa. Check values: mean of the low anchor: 3.33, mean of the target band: 3.81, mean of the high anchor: 3.97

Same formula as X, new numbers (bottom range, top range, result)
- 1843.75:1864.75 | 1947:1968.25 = 1.17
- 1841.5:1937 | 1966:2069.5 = 1.16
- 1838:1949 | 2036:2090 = 1.15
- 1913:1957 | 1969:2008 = 1.07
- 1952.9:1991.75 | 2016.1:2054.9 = 1.02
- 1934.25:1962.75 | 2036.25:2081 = 1.05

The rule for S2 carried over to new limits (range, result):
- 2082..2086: 3.88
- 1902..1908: 3.3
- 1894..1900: 3.27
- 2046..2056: 4.06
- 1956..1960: 3.77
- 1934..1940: 3.59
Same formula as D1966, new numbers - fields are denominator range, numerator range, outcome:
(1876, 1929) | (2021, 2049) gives 1.18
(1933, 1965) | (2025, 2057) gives 1.07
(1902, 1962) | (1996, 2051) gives 1.08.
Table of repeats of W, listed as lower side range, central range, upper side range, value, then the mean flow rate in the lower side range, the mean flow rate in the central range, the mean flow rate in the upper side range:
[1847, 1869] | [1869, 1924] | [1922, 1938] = 1.9 kPa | 3.3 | 3.33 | 3.59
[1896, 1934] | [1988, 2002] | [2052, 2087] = -0.8 kPa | 3.4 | 3.86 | 3.87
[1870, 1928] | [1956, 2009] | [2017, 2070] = -2.4 kPa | 3.34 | 3.85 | 3.94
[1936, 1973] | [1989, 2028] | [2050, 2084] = 0.5 kPa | 3.82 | 3.81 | 3.9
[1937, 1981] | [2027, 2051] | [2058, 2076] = -0.8 kPa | 3.83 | 3.98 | 3.87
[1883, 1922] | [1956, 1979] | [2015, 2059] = -1.9 kPa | 3.32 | 3.93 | 3.95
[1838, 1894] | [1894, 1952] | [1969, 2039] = 1.1 kPa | 3.34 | 3.48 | 3.84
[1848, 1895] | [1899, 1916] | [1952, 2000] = 1.1 kPa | 3.33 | 3.29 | 3.86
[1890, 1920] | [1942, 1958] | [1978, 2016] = -0.9 kPa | 3.3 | 3.74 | 3.78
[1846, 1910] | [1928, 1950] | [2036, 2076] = -0.9 kPa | 3.32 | 3.68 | 3.95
